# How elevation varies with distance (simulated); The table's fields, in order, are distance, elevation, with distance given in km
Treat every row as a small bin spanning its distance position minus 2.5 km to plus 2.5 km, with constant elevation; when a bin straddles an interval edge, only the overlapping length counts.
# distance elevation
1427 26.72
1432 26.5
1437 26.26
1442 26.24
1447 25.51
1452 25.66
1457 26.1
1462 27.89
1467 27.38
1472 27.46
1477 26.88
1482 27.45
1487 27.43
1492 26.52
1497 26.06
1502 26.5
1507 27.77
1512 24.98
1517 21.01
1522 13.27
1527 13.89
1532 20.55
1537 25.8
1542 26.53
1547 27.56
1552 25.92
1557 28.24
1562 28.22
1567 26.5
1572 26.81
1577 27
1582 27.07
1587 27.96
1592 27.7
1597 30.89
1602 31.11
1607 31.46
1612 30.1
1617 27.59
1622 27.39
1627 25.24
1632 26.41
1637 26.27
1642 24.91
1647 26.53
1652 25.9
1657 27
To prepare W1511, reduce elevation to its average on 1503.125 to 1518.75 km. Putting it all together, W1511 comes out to 24.9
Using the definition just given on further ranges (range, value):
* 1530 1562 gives 26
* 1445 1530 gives 24.8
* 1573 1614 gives 29.1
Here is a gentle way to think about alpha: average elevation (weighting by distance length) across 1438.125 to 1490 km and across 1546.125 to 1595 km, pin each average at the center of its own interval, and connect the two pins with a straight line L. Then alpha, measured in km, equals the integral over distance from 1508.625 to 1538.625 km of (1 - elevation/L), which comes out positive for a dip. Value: 7.9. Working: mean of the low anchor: 26.8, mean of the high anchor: 27.3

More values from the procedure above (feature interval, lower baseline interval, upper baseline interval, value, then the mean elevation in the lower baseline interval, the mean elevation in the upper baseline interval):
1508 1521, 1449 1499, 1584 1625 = 2.4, 26.9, 29.2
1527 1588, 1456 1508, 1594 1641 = 4.0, 27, 28.4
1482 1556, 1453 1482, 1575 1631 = 9.5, 27.1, 28.5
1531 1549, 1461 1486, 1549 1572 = 1.2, 27.4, 27.2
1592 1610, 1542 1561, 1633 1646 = -2.9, 27.2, 25.8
